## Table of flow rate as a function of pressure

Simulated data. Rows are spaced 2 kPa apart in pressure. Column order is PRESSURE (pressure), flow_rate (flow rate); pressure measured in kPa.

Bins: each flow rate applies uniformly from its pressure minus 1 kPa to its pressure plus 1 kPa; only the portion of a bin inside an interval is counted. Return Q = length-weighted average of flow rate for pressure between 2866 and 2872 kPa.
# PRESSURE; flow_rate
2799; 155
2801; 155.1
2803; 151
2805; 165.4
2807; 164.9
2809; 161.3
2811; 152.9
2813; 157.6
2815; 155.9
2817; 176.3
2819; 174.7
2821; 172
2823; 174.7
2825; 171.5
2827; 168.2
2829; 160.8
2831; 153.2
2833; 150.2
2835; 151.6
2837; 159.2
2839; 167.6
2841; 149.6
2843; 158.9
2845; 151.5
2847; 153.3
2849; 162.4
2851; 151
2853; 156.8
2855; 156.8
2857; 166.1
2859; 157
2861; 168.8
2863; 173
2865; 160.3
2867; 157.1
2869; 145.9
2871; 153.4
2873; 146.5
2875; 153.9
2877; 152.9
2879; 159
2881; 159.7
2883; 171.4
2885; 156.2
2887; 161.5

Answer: 152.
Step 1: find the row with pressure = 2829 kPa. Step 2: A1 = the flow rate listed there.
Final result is 160.8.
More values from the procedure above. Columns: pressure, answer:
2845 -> 151.5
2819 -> 174.7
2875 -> 153.9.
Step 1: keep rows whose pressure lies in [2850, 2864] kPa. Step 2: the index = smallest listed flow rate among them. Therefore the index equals 151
